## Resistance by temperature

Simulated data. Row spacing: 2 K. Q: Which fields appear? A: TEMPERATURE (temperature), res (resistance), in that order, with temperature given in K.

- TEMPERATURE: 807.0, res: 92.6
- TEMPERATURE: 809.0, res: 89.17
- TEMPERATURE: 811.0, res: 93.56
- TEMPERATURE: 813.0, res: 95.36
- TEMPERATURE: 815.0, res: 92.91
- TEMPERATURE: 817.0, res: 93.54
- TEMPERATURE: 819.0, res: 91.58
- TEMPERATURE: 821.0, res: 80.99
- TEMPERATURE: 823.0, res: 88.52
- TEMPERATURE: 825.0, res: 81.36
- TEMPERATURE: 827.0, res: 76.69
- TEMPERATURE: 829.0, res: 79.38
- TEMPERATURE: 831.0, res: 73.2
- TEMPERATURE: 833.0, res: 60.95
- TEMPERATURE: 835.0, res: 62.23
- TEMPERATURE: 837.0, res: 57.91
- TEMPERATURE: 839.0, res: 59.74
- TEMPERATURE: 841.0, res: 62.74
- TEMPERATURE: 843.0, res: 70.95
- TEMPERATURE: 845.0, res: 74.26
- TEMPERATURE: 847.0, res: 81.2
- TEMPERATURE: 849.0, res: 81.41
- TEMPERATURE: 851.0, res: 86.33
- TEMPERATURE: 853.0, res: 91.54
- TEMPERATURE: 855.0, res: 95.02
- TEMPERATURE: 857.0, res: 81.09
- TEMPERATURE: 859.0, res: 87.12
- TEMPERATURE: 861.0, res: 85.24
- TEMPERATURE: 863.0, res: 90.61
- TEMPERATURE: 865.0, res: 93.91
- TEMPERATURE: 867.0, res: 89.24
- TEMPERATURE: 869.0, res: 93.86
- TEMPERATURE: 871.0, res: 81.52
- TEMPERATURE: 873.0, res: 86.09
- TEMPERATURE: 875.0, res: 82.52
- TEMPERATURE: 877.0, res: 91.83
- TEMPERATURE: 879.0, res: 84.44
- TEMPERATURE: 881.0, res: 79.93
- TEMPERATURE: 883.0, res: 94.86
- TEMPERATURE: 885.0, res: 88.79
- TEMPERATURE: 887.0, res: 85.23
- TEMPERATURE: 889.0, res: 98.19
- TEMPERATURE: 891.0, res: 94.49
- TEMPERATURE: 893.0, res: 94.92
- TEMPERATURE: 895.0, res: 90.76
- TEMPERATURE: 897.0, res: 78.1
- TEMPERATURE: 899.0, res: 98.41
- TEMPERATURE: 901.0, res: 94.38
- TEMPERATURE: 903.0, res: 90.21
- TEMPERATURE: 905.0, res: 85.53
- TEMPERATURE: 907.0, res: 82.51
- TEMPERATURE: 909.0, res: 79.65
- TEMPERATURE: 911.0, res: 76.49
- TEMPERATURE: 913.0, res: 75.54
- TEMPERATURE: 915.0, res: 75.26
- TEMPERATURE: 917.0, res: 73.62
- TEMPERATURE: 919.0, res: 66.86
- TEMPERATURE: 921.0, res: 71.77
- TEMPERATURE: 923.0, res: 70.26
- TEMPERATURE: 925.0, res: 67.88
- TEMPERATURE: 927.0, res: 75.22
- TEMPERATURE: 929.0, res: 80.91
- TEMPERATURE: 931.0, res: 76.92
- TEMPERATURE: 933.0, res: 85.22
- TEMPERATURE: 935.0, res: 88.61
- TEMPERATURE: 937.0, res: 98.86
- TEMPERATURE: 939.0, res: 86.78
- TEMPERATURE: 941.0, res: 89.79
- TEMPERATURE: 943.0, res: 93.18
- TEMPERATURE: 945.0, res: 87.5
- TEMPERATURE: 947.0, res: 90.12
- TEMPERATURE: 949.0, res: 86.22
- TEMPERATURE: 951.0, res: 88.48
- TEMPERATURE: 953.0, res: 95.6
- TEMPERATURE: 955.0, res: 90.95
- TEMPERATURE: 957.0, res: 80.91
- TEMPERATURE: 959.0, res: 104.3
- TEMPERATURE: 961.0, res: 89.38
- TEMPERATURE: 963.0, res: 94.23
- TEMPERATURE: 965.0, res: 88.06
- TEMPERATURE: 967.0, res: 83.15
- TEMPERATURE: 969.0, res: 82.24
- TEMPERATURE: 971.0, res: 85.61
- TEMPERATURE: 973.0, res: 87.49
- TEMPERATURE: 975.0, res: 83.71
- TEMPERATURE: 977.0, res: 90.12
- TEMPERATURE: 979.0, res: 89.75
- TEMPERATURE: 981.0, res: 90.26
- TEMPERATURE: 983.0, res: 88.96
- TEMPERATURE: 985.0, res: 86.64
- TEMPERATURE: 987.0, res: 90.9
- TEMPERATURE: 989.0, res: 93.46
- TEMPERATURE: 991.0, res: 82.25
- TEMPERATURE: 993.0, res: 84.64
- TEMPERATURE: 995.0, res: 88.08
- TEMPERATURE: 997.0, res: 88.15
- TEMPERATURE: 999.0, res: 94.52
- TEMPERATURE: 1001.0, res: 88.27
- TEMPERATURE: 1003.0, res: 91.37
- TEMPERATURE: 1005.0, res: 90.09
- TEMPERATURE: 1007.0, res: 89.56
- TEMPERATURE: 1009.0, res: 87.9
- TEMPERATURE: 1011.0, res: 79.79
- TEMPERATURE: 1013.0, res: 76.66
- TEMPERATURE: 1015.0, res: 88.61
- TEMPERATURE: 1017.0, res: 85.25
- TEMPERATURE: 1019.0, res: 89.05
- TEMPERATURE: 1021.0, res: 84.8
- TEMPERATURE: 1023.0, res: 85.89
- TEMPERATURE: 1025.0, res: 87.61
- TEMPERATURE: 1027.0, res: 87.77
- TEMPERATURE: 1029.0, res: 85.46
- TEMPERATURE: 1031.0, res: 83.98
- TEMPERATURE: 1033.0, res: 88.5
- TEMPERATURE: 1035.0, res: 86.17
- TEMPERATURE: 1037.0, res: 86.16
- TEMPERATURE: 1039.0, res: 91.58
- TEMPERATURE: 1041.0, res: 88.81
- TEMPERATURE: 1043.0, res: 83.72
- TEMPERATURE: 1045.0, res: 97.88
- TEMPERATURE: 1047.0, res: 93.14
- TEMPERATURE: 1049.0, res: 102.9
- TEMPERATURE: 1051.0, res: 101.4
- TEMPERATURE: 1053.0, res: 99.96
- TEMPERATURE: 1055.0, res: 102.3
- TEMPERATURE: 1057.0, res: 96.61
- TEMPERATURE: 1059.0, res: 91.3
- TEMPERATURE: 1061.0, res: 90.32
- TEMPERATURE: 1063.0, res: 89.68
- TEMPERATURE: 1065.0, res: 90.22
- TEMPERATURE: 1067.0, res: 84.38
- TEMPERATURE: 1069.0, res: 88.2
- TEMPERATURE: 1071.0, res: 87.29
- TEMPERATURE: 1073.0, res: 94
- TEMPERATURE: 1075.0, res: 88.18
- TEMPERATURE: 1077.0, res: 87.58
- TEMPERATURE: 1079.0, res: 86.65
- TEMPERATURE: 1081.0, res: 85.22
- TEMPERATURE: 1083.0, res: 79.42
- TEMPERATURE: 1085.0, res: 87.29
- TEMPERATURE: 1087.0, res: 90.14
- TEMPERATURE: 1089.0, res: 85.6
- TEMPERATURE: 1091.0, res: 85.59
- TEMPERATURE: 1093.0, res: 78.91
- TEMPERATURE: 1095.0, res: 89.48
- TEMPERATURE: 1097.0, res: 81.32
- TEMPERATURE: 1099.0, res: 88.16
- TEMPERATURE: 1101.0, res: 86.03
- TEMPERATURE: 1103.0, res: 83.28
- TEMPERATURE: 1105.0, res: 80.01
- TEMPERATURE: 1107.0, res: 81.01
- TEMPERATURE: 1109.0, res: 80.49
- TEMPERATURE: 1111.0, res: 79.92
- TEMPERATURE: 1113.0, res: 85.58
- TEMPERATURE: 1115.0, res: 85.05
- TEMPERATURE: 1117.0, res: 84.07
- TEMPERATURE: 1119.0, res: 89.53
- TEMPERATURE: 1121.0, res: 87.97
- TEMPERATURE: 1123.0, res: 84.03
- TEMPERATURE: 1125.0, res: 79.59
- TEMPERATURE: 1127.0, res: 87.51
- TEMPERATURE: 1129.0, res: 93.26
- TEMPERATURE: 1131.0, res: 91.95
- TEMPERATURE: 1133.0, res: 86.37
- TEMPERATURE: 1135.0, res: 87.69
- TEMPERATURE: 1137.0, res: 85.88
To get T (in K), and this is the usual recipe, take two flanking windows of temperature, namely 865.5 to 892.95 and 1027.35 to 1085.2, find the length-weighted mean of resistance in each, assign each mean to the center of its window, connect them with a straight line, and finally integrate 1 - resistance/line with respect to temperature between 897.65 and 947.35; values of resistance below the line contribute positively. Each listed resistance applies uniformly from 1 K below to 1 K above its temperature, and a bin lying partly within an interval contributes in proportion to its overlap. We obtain 3.8 K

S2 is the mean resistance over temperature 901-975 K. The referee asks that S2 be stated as 84.2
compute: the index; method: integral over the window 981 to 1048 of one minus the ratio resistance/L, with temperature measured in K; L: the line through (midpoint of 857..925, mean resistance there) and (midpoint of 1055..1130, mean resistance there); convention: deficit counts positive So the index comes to -1.5 K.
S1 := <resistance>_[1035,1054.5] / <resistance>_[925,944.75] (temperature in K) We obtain 1.10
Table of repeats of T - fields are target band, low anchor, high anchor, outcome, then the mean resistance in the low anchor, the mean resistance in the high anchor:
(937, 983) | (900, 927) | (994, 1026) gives -3.9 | 77.6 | 87.2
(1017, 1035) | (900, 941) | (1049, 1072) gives 0.7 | 80.4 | 93.3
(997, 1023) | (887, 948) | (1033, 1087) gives 0.4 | 84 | 90.7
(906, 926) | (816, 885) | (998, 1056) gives 2.5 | 81.6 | 89.6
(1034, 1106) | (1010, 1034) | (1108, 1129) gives -3.5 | 85.3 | 84.8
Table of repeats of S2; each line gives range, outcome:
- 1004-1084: 89.1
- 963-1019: 87.4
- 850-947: 85.4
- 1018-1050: 89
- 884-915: 87.2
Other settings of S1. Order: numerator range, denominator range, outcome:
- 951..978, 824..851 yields 1.24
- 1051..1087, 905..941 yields 1.14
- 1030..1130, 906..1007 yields 1.03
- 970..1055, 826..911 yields 1.07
